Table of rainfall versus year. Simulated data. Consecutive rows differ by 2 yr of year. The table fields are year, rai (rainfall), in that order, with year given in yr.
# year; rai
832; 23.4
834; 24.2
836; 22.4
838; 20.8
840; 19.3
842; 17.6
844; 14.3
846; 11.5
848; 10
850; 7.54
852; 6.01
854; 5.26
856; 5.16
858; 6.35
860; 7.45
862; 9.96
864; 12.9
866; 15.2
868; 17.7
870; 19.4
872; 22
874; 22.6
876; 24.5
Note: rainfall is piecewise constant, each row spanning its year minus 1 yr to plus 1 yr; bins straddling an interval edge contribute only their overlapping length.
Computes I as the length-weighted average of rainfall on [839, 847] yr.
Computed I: 15.7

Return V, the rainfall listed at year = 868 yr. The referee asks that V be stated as 17.7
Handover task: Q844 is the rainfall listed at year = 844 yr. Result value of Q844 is 14.3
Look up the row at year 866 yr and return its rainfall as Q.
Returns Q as 15.2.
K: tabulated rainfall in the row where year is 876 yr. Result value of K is 24.5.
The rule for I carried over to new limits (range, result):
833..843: 20.9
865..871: 17.4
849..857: 5.99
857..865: 9.16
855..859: 5.75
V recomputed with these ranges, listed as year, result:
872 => 22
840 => 19.3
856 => 5.16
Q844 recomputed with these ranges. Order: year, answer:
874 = 22.6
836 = 22.4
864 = 12.9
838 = 20.8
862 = 9.96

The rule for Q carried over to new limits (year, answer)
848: 10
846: 11.5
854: 5.26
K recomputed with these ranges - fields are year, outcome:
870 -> 19.4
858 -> 6.35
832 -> 23.4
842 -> 17.6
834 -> 24.2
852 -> 6.01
